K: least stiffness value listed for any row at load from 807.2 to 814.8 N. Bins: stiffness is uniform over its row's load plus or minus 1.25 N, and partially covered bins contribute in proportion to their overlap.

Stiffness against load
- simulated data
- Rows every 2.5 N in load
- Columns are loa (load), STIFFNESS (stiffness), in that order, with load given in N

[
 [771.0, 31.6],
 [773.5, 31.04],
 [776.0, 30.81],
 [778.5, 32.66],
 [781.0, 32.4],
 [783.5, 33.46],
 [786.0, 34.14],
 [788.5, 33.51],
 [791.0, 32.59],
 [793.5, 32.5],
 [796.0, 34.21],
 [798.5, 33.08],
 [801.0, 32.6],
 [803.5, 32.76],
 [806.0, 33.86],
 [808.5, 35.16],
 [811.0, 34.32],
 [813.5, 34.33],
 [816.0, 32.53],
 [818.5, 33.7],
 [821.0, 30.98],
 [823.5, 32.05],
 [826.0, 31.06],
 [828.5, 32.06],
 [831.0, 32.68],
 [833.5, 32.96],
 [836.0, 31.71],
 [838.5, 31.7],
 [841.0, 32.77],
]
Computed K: 34.32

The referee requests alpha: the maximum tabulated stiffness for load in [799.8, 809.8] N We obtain 35.16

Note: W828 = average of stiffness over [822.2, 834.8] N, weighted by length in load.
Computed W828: 32.2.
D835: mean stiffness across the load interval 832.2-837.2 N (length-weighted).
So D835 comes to 32.3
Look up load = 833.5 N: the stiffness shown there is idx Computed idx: 32.96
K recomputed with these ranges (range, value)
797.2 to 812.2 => 32.6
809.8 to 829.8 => 30.98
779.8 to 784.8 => 32.4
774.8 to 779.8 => 30.81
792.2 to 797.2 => 32.5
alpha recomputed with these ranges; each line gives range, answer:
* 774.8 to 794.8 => 34.14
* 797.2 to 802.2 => 33.08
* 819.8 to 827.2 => 32.05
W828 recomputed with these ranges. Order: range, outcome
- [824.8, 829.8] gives 31.6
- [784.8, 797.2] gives 33.4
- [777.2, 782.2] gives 32.5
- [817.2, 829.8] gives 32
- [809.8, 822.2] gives 33.2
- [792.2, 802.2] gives 33.1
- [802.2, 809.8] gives 33.9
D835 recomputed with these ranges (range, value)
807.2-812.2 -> 34.7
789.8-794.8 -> 32.6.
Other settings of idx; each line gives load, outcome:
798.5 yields 33.08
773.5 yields 31.04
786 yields 34.14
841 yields 32.77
